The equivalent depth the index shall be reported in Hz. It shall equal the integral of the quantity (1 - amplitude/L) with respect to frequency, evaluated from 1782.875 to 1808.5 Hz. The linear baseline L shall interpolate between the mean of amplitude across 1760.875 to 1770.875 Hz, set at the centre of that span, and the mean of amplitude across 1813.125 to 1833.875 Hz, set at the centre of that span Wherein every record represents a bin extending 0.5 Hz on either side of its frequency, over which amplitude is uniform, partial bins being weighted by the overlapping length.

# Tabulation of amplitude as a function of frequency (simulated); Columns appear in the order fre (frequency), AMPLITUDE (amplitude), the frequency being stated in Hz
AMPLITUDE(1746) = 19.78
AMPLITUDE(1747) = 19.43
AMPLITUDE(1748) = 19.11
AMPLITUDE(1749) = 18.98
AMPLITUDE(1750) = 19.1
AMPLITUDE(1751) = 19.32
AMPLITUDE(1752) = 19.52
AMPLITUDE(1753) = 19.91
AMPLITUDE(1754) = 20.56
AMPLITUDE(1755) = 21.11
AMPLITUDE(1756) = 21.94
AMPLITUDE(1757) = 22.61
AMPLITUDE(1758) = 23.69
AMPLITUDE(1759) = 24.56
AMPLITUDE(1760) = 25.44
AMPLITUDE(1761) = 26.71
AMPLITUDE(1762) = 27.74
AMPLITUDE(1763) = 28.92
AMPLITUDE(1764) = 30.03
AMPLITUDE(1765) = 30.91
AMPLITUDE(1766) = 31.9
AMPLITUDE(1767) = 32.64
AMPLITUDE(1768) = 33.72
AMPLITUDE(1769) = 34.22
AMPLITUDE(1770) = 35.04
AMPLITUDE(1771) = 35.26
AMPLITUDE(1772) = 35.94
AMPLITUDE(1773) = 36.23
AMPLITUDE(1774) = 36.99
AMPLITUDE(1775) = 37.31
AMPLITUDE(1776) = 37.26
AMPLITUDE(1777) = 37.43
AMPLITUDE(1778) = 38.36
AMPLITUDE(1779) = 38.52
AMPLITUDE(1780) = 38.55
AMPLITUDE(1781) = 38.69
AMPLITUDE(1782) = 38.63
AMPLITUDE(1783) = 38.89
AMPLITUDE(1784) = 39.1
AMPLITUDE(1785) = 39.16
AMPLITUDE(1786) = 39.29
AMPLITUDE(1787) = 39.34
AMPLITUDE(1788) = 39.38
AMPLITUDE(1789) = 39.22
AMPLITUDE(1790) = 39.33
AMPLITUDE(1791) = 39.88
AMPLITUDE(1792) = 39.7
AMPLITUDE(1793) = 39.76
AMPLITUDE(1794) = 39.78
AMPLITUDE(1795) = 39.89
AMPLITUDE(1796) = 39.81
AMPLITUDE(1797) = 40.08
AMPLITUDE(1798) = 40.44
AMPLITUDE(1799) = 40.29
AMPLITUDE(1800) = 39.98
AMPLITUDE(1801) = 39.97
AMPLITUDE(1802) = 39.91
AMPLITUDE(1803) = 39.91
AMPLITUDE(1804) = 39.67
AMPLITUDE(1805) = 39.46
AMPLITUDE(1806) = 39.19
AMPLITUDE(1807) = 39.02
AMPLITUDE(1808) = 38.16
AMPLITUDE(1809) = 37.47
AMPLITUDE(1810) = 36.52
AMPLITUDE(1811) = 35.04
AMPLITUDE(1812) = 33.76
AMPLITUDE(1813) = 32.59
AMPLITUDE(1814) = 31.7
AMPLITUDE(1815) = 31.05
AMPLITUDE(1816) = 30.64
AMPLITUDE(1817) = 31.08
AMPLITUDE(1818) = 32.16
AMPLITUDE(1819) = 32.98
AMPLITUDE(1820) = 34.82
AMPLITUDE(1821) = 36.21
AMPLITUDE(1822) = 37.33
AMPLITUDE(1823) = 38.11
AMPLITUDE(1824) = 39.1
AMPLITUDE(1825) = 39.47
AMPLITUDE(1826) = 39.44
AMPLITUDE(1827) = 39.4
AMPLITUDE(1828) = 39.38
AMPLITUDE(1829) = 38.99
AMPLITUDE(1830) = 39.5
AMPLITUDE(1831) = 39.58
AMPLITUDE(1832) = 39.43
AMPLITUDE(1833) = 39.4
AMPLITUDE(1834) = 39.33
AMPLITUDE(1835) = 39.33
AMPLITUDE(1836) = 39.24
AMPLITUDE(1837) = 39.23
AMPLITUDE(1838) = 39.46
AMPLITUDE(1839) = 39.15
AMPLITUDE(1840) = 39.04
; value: -4.15 Hz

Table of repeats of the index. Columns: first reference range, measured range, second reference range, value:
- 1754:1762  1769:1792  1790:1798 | -2.98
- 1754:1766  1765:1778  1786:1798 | -1.89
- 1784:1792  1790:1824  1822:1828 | 1.70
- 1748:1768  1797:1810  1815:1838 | -2.49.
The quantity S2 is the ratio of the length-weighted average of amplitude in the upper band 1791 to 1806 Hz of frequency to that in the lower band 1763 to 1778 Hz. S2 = 1.15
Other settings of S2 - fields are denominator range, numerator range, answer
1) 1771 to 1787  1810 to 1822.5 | 0.88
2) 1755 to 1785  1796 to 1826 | 1.12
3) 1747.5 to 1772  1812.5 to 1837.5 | 1.41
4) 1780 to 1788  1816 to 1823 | 0.88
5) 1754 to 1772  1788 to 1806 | 1.39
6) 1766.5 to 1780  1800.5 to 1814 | 1.04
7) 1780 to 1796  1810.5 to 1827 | 0.89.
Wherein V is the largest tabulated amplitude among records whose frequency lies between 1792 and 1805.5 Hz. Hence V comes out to 40.44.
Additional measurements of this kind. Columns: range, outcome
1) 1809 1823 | 38.11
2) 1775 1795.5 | 39.89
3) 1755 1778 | 38.36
